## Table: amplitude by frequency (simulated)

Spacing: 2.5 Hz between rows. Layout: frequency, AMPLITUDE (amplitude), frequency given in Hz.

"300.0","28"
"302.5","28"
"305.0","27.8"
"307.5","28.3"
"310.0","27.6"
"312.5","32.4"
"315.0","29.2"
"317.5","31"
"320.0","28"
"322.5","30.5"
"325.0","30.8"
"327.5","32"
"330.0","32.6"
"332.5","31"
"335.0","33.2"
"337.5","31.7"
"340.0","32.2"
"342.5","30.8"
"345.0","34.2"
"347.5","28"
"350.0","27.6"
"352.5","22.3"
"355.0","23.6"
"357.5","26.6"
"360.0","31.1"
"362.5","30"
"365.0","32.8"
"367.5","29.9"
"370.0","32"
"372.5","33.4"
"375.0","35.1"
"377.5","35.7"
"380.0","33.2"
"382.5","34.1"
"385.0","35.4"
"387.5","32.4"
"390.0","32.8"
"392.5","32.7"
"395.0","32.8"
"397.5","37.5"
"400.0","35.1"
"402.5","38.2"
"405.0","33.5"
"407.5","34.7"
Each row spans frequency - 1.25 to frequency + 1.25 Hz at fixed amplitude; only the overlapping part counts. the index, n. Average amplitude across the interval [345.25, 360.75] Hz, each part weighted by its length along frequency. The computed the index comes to 26.9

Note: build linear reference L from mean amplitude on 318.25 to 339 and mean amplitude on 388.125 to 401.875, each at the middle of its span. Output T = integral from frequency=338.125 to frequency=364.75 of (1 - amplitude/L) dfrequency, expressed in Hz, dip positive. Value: 2.8 Hz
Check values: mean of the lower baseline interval 31.2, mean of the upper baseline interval 34.3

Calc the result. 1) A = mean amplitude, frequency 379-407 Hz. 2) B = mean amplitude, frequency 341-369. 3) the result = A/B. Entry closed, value 1.19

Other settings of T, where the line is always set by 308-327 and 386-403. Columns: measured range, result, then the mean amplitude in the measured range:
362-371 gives 0.4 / 31.2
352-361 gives 1.7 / 26.1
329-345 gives -0.5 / 32.1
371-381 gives -0.3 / 34.3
